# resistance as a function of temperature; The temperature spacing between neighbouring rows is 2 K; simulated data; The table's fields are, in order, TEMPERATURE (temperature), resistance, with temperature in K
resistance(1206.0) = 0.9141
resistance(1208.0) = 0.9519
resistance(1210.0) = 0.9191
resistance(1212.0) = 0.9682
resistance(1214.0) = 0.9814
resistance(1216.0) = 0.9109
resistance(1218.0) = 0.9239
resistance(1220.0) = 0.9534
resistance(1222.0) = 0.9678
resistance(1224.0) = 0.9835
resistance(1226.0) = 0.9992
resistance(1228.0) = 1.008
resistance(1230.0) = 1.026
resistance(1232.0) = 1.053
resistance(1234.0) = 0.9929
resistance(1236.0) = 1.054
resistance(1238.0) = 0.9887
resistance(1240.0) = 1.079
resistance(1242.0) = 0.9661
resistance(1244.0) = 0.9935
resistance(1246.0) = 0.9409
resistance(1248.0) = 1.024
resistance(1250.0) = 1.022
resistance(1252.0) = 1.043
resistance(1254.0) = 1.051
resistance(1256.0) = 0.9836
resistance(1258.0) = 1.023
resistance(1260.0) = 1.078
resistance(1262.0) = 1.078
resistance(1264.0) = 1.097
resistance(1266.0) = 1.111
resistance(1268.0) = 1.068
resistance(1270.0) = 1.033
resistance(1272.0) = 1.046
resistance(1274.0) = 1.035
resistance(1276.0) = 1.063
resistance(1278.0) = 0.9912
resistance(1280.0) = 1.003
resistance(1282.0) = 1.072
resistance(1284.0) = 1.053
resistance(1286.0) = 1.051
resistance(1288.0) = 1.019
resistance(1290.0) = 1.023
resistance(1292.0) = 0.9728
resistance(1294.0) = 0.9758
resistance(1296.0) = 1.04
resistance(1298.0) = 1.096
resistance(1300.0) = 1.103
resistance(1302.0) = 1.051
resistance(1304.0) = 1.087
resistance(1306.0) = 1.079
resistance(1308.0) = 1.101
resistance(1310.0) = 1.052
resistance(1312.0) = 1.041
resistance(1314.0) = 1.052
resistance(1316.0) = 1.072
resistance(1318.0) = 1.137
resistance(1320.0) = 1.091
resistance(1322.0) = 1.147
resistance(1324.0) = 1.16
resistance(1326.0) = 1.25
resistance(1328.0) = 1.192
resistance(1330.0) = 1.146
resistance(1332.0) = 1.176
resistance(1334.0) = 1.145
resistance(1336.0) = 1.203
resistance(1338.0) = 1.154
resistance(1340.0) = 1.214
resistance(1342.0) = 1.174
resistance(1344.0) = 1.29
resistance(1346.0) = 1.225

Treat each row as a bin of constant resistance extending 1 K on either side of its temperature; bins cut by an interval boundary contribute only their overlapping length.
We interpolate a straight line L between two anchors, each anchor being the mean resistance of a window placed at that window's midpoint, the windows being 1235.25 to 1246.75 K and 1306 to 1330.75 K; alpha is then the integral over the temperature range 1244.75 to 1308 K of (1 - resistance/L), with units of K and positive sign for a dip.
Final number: 0.76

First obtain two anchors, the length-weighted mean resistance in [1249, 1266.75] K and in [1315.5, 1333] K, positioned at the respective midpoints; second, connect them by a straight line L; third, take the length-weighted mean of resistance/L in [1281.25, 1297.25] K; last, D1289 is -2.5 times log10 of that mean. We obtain 0.08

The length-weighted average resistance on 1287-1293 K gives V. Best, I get 1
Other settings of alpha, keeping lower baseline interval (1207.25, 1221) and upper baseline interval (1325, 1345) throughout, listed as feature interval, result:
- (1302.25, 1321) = 1.11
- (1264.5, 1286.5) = 0.45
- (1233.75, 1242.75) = -0.23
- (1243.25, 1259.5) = 0.14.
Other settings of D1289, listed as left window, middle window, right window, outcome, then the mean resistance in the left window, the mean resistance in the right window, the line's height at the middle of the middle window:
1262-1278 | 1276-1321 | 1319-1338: 0.06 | 1.06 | 1.17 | 1.11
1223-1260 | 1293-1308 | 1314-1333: 0.05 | 1.01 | 1.15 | 1.11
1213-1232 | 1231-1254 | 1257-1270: 0.01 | 0.977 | 1.07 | 1.02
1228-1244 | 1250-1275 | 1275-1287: -0.02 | 1.02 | 1.04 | 1.03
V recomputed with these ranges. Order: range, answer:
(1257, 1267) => 1.08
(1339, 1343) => 1.19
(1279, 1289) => 1.04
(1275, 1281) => 1.02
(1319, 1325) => 1.13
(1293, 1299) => 1.04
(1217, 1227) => 0.966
